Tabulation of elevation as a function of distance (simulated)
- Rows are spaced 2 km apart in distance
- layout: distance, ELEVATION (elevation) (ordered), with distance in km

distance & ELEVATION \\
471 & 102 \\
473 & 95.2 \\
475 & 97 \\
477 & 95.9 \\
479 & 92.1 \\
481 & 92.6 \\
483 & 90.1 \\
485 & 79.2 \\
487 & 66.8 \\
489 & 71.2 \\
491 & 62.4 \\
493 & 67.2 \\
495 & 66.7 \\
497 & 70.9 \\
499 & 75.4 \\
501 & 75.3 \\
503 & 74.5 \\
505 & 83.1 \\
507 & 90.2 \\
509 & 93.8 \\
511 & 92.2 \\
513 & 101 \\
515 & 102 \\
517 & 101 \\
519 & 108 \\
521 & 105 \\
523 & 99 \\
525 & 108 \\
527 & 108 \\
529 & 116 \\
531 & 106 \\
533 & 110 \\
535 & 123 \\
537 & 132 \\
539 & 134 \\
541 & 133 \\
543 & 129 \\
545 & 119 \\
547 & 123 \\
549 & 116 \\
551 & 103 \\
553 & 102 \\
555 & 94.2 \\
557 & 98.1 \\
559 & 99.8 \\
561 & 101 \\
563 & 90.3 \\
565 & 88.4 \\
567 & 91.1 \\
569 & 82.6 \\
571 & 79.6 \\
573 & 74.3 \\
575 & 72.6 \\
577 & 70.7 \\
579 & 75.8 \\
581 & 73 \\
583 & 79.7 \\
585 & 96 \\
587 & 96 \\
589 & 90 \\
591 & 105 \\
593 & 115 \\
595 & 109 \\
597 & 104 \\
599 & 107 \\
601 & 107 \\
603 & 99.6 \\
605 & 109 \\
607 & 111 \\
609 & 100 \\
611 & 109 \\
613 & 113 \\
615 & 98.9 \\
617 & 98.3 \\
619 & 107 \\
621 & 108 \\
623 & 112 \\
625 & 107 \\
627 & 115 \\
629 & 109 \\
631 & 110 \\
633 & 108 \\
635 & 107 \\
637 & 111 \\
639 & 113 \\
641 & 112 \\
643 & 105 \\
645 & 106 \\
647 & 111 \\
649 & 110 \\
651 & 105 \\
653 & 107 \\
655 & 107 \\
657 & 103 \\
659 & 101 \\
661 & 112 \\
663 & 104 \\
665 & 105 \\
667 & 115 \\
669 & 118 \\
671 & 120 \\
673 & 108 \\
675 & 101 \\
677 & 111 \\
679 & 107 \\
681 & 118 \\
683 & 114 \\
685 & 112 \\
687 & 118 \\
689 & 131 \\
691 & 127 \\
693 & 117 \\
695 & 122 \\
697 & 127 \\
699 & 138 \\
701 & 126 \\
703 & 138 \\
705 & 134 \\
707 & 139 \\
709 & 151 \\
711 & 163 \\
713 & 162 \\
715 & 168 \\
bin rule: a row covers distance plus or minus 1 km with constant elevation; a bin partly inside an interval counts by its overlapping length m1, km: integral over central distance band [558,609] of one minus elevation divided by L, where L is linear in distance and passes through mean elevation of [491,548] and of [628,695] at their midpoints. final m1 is 5.99 km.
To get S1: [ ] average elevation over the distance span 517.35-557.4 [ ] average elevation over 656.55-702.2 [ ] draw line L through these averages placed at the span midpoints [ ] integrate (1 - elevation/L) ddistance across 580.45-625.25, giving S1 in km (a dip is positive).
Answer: 4.64 km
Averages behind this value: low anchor 113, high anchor 116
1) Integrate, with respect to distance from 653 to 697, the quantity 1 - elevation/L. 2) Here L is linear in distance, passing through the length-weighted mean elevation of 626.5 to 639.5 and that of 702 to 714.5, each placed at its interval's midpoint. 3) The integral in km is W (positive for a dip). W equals 6.20 km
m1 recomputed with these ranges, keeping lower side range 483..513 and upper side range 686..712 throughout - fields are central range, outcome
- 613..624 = 0.5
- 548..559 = -1.1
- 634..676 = 4.3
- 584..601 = 0.1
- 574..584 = 2.6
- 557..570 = 0.4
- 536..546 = -4.5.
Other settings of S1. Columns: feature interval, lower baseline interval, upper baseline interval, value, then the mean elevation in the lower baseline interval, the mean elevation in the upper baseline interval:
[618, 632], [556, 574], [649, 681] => -1.21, 89.5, 109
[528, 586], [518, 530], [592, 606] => 3.70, 107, 107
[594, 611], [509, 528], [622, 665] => 0.04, 102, 108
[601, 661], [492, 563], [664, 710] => 3.73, 102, 122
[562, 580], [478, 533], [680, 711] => 3.87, 89.2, 129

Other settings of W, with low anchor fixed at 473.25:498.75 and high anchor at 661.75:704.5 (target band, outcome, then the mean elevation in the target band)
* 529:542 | -4.81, 122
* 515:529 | -3.02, 105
